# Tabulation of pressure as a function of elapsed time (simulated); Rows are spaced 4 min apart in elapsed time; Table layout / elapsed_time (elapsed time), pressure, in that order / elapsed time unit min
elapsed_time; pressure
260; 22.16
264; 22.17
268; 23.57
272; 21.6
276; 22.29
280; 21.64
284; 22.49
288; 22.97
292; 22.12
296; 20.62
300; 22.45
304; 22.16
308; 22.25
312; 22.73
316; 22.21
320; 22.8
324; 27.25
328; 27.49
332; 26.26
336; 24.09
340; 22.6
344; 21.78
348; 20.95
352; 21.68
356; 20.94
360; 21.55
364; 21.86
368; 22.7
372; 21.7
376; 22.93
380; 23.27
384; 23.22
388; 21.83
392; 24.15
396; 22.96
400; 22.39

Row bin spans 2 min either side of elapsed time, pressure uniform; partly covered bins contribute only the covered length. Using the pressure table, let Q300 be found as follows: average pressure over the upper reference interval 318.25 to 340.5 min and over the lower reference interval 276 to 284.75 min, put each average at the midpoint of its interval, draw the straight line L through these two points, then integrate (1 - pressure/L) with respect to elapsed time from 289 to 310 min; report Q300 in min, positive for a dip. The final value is 1.2 min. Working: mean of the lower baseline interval 22.1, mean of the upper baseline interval 25.3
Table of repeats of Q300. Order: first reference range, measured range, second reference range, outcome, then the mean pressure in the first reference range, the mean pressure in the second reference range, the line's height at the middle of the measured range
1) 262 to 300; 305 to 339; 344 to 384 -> -3.3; 22.2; 22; 22.1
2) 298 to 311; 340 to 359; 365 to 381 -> 0.8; 22.3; 22.6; 22.5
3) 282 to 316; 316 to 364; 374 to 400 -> -1.5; 22.2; 23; 22.6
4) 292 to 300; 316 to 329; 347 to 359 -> -2.3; 21.5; 21.2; 21.4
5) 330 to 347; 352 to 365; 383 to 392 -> 1.0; 23.5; 22.8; 23.2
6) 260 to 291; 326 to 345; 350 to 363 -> -2.6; 22.4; 21.4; 21.7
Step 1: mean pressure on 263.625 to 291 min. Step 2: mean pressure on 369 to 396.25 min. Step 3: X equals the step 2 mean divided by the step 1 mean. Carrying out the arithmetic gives 1.02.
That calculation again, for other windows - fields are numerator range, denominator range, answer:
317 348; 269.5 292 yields 1.09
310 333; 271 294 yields 1.11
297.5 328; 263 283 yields 1.05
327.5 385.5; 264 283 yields 1.02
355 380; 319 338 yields 0.86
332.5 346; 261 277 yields 1.04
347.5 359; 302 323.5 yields 0.93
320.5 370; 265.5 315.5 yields 1.05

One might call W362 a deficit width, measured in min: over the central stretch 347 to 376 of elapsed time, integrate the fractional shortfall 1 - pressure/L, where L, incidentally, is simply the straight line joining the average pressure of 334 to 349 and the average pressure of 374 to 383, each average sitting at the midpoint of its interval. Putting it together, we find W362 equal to 1.4 min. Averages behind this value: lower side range 22.4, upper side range 23.1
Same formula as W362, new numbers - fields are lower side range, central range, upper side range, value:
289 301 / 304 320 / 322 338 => 1.0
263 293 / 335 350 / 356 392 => 0.1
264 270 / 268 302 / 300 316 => 1.0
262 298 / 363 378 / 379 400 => 0.4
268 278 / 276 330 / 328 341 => 1.4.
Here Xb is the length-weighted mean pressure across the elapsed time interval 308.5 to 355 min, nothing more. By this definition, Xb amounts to 23.5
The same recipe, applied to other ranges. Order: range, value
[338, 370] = 21.8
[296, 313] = 22.2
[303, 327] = 23.5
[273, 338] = 23.2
